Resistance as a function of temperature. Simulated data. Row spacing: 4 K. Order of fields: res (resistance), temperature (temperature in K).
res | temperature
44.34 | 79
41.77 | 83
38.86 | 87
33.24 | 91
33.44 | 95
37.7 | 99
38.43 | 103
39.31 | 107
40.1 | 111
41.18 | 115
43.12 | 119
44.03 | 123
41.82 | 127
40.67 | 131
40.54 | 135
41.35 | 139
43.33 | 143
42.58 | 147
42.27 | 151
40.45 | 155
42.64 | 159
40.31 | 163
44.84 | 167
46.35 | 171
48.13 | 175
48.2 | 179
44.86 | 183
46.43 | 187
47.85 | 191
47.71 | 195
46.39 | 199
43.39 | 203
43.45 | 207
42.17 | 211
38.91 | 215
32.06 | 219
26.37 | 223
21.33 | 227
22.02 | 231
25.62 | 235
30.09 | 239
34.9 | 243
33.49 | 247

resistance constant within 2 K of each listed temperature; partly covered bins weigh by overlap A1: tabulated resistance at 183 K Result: 44.86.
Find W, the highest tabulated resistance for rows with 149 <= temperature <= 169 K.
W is 44.84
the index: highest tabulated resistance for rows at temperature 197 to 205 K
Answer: 46.39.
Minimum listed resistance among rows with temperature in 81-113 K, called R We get 33.24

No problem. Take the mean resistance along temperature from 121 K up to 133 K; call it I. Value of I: 42.2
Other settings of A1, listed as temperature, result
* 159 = 42.64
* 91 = 33.24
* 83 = 41.77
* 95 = 33.44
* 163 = 40.31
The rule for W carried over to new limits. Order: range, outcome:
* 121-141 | 44.03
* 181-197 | 47.85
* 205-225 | 43.45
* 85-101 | 38.86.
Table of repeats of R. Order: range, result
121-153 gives 40.54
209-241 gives 21.33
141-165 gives 40.31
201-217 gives 38.91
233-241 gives 25.62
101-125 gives 38.43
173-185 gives 44.86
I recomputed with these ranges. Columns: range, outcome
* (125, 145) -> 41.5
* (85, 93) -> 36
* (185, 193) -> 47.1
